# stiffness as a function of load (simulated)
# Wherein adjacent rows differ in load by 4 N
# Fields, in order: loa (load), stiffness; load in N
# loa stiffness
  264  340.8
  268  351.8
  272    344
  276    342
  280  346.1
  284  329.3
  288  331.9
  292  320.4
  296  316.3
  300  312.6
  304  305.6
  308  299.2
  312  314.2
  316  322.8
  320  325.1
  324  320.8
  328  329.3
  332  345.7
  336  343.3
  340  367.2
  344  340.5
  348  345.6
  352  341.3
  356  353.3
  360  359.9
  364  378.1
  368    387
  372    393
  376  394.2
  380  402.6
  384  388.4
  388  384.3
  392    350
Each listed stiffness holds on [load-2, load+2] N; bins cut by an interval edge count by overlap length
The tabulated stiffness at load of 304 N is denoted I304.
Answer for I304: 305.6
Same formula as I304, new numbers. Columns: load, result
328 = 329.3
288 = 331.9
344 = 340.5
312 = 314.2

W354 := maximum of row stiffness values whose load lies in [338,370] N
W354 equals 387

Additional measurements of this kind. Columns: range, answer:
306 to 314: 314.2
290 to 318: 322.8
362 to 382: 402.6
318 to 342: 367.2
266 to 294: 351.8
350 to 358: 353.3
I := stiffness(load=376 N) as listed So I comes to 394.2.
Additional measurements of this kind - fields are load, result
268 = 351.8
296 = 316.3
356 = 353.3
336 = 343.3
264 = 340.8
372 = 393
